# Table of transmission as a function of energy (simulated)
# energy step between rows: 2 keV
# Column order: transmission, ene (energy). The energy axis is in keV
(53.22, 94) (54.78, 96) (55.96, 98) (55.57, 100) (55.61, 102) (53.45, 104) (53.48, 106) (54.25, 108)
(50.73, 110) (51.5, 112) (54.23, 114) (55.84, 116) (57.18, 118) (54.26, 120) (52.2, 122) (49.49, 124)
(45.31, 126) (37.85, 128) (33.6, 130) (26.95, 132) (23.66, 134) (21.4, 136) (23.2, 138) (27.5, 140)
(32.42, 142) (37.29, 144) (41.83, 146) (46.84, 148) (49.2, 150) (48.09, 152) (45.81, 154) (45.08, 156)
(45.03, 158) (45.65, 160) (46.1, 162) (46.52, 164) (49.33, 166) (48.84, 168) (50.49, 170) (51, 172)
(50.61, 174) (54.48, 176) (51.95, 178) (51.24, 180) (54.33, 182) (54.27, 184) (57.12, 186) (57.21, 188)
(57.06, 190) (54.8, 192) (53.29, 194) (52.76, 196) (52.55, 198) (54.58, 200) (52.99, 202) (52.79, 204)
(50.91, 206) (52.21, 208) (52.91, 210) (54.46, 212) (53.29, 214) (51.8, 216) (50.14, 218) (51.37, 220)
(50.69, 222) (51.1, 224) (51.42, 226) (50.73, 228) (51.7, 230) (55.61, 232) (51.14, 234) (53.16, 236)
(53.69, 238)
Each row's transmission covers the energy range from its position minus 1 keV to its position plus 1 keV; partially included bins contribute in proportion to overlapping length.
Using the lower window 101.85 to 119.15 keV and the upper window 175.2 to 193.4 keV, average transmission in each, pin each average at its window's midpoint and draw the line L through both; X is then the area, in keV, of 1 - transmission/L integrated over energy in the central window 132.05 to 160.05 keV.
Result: 8.7 keV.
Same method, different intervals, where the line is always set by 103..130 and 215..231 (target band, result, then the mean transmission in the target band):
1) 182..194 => -1.1 keV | 55.7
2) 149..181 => 1.4 keV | 48.7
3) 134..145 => 5.0 keV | 27.9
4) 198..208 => -0.3 keV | 52.7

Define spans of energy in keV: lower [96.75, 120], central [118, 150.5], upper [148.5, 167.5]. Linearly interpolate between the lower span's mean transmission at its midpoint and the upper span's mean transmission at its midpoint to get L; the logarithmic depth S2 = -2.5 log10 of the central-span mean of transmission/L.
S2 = 0.31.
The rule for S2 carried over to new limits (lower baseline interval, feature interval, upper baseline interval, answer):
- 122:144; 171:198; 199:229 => -0.19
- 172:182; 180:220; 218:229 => -0.04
